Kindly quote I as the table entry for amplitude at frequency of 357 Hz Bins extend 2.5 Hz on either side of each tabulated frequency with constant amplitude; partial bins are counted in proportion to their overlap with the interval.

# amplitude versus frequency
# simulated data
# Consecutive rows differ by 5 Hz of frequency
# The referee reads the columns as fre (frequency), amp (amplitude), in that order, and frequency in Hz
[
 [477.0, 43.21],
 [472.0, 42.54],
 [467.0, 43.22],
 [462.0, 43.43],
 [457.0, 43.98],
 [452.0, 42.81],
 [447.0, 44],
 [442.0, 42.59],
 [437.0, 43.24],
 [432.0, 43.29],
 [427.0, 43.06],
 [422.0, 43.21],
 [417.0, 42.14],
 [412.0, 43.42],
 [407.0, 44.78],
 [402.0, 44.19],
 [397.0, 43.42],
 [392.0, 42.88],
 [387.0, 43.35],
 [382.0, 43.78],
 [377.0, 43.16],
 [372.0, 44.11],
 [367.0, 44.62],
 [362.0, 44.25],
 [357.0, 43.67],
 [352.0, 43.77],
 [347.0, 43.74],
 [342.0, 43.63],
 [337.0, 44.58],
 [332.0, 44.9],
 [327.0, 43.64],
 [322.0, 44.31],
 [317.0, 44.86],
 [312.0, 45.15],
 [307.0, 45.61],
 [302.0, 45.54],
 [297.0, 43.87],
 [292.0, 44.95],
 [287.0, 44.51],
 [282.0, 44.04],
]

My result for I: 43.67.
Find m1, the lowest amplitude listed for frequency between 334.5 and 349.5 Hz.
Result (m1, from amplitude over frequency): 43.63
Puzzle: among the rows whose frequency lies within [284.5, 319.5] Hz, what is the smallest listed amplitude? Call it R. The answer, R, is 43.87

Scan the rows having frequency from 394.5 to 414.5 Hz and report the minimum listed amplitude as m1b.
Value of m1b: 43.42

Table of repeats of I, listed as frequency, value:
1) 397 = 43.42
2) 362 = 44.25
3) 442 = 42.59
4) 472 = 42.54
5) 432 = 43.29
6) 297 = 43.87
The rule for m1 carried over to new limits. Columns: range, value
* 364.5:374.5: 44.11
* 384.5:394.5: 42.88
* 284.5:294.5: 44.51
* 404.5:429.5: 42.14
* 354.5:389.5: 43.16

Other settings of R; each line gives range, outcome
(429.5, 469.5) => 42.59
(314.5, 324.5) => 44.31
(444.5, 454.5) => 42.81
